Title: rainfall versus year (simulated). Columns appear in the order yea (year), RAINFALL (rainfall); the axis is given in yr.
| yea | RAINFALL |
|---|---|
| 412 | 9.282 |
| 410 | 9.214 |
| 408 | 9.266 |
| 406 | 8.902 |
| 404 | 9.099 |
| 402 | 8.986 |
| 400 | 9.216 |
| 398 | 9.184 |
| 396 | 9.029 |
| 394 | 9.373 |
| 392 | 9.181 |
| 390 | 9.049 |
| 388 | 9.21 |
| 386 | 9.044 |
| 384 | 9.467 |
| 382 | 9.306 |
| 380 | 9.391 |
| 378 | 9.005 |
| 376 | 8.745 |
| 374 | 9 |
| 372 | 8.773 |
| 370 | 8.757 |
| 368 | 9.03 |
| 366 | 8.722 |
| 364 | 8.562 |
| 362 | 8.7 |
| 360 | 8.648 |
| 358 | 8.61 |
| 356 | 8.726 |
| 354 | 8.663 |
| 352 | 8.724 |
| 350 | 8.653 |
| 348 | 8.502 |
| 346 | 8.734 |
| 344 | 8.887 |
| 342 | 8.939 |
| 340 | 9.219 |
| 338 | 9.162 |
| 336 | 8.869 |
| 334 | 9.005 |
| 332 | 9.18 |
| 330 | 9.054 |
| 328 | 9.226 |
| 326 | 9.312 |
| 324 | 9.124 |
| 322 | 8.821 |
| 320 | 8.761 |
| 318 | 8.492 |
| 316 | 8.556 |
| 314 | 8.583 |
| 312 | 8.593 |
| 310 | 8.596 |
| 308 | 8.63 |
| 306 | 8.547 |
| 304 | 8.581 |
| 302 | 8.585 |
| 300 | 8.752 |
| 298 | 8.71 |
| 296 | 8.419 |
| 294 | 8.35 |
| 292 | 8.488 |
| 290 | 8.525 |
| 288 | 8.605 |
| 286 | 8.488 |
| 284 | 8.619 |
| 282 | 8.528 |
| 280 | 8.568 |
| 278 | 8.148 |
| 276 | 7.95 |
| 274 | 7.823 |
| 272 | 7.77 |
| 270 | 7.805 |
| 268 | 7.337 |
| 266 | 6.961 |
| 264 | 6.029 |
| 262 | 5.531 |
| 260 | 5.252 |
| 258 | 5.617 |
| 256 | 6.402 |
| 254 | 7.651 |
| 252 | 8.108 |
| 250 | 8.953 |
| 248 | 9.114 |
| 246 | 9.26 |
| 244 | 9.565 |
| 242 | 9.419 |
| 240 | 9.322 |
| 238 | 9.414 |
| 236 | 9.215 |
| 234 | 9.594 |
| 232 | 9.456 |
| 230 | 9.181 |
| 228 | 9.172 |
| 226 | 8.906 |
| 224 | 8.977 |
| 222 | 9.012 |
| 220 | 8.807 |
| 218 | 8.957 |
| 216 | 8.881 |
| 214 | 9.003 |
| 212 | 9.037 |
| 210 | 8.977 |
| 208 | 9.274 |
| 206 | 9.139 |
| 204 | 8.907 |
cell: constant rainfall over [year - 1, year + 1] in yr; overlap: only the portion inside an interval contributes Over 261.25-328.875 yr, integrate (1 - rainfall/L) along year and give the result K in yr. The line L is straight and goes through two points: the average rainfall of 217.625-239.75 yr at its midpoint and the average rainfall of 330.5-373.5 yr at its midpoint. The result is 5.10 yr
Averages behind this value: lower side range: 9.16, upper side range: 8.82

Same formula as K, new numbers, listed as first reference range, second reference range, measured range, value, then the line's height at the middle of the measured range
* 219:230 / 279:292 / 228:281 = 4.27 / 8.78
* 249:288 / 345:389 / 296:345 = -3.72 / 8.21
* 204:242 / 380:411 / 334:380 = 1.74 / 9.17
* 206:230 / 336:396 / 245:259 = 1.75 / 8.99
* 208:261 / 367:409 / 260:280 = 3.53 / 8.77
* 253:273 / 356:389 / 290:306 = -2.57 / 7.37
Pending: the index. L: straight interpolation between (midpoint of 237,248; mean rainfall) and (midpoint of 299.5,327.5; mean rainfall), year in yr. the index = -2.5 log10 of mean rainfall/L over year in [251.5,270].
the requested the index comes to 0.37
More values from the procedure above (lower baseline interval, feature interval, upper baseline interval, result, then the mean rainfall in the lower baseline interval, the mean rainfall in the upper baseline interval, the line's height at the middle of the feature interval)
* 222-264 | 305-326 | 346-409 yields 0.00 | 8.36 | 8.95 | 8.68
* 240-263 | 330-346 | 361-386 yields -0.05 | 7.79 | 8.96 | 8.62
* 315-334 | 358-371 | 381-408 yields 0.04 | 8.95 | 9.16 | 9.07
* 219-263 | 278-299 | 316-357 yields 0.02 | 8.45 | 8.89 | 8.67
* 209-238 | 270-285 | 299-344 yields 0.10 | 9.1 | 8.85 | 8.96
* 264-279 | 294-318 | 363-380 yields -0.07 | 7.57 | 8.86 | 8.02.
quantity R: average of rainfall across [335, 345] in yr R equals 9.02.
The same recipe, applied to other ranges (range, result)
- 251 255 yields 7.88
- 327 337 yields 9.07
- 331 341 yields 9.09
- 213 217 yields 8.94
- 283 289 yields 8.57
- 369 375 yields 8.84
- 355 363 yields 8.67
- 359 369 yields 8.73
